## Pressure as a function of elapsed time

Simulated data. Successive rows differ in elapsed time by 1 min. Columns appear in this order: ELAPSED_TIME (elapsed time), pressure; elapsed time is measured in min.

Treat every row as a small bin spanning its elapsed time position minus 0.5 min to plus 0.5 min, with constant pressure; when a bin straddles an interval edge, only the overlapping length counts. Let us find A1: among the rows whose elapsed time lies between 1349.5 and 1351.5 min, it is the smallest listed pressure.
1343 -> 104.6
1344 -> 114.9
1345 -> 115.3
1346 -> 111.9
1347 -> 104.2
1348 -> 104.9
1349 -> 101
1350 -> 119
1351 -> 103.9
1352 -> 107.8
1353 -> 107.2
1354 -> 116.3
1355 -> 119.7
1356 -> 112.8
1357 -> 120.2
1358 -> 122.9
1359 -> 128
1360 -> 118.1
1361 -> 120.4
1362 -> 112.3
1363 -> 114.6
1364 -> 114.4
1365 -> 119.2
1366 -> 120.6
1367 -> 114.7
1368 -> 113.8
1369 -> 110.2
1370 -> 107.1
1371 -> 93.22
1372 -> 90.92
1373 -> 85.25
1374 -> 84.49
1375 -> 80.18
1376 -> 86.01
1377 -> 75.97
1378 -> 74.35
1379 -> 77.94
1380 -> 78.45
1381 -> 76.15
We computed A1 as 103.9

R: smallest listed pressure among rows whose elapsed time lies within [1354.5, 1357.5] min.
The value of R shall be 112.8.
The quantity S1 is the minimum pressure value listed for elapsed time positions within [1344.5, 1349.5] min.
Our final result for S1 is 101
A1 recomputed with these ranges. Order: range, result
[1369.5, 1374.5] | 84.49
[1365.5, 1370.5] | 107.1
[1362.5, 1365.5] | 114.4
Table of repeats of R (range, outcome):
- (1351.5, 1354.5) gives 107.2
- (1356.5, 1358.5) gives 120.2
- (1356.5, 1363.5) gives 112.3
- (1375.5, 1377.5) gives 75.97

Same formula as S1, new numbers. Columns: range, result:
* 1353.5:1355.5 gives 116.3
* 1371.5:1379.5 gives 74.35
